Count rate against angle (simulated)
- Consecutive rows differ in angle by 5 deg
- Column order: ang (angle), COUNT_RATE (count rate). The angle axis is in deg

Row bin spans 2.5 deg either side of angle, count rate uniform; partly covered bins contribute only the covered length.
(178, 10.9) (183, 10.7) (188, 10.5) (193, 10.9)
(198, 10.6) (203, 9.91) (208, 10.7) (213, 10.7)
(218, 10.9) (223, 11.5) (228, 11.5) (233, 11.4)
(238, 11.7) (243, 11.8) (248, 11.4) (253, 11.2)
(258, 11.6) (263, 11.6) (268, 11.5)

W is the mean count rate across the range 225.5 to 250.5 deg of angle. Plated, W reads 11.6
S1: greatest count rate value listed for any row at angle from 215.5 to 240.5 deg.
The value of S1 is 11.7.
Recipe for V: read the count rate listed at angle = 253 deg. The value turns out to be 11.2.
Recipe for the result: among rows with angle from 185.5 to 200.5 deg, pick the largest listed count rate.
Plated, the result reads 10.9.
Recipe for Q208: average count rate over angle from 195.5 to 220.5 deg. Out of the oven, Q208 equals 10.6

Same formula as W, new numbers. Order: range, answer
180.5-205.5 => 10.5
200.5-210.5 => 10.3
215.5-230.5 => 11.3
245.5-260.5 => 11.4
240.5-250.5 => 11.6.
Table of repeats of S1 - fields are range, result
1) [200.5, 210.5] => 10.7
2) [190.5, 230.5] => 11.5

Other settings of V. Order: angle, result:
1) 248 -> 11.4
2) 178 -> 10.9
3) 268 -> 11.5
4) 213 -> 10.7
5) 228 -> 11.5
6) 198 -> 10.6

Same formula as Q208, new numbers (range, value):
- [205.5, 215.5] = 10.7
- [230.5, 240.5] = 11.6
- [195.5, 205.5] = 10.3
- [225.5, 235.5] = 11.4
